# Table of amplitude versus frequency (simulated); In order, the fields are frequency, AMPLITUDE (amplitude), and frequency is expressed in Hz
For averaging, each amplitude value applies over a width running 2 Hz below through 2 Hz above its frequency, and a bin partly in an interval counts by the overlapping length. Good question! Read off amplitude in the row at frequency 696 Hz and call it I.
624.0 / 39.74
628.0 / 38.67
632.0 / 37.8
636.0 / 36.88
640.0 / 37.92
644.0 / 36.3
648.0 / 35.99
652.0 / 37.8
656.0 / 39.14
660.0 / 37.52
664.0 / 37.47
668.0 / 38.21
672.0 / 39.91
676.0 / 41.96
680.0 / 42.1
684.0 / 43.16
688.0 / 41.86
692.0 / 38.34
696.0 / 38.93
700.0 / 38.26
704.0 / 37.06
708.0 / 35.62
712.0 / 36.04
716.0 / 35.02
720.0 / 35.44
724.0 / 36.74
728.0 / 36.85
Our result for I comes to 38.93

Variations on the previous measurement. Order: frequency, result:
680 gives 42.1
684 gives 43.16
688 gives 41.86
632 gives 37.8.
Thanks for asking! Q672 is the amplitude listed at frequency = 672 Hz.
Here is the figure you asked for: 39.91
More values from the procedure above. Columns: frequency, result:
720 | 35.44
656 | 39.14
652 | 37.8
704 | 37.06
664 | 37.47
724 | 36.74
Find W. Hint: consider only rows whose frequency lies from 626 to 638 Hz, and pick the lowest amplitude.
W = 36.88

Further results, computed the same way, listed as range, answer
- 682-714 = 35.62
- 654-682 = 37.47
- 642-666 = 35.99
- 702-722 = 35.02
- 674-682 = 41.96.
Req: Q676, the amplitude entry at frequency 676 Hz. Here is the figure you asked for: 41.96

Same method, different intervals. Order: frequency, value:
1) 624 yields 39.74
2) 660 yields 37.52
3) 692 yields 38.34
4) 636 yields 36.88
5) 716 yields 35.02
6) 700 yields 38.26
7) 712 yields 36.04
